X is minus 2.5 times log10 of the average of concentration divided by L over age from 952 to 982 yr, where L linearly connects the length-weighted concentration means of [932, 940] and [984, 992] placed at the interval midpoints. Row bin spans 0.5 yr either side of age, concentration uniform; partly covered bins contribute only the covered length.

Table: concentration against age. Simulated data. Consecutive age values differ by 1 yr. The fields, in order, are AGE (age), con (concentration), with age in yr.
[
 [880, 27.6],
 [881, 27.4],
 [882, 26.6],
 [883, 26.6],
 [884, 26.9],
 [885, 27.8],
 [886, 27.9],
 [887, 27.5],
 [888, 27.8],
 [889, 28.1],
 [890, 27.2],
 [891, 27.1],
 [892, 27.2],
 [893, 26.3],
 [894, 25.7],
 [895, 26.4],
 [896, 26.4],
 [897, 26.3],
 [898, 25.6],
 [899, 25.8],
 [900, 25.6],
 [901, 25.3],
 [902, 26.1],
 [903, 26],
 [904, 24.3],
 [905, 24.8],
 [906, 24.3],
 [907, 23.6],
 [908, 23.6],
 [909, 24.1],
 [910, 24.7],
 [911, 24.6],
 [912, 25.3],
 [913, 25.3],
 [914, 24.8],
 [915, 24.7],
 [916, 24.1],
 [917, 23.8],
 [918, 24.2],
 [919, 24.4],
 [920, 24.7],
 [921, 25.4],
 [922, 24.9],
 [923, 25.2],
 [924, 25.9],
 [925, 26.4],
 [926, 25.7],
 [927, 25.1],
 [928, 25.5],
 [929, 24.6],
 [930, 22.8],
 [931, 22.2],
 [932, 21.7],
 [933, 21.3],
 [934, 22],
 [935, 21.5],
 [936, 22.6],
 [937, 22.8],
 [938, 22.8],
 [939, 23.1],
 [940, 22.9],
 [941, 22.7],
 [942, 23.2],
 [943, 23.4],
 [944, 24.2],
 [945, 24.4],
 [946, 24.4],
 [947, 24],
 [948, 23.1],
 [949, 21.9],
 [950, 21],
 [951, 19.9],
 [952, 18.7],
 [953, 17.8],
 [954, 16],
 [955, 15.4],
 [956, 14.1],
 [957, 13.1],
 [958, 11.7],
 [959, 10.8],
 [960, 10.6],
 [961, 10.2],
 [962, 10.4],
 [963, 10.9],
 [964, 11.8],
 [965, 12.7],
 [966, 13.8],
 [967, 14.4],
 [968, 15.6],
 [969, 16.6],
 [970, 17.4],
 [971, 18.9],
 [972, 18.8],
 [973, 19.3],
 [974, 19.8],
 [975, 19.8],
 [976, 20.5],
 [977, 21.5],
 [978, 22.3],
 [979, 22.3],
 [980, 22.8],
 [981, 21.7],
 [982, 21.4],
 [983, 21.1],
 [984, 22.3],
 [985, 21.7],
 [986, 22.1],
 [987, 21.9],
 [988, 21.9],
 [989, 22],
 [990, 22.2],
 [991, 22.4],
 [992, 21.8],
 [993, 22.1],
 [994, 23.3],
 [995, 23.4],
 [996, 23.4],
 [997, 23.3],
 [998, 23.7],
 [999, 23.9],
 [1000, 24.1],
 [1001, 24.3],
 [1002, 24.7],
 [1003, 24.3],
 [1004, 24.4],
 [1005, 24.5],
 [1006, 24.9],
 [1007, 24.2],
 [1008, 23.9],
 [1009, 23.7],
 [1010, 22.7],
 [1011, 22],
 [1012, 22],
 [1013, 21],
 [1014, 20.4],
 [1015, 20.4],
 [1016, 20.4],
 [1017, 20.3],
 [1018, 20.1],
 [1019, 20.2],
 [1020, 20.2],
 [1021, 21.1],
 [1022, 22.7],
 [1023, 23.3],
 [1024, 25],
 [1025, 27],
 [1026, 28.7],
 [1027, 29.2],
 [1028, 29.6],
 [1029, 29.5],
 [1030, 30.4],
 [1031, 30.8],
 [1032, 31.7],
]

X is 0.33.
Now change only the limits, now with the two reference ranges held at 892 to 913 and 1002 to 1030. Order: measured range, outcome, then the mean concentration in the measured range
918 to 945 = 0.05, 23.8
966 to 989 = 0.20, 20.1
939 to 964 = 0.33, 18.1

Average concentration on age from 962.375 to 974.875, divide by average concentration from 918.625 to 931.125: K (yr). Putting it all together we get 0.64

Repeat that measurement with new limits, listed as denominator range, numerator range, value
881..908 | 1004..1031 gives 0.91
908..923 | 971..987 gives 0.86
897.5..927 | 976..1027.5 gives 0.91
